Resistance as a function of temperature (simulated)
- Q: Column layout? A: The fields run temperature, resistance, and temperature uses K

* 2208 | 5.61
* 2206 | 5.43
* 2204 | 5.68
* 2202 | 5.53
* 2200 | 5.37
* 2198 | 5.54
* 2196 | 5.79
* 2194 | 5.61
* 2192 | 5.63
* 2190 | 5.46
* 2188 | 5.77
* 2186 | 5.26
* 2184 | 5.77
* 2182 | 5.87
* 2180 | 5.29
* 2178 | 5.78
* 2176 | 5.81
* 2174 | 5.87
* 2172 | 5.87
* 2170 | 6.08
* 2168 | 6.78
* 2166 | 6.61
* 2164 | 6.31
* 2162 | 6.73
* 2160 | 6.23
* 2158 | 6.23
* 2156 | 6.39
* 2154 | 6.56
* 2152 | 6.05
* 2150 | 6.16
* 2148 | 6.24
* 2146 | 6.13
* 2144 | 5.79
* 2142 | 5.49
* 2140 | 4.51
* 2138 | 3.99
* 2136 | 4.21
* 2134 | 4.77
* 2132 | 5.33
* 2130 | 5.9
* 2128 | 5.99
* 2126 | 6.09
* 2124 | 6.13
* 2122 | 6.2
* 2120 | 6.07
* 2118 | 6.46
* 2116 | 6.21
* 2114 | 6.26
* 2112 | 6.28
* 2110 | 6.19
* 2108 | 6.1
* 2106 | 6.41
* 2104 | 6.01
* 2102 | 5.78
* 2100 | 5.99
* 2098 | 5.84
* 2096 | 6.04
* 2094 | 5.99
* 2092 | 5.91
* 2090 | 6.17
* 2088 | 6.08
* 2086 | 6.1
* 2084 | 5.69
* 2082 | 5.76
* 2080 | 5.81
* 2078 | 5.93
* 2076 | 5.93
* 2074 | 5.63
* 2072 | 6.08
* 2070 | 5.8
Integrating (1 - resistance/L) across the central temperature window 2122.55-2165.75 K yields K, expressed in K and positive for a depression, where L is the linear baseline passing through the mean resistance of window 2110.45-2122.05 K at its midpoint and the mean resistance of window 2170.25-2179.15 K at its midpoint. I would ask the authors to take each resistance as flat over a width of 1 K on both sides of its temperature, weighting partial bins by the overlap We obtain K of 1.83 K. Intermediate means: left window 6.25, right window 5.84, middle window 5.79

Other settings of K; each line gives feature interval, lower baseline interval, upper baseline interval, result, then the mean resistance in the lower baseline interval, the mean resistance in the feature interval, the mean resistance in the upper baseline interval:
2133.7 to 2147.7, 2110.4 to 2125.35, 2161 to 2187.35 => 2.5 K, 6.23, 5.06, 6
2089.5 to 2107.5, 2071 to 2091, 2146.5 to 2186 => -0.2 K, 5.92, 6.01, 6.12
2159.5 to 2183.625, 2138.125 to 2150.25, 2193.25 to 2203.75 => -2.3 K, 5.57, 6.09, 5.58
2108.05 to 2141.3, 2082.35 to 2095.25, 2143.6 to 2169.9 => 2.6 K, 5.98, 5.67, 6.33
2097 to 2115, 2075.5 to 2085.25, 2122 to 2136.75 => -1.3 K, 5.83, 6.1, 5.56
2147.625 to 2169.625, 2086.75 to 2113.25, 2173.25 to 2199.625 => -2.3 K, 6.06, 6.39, 5.64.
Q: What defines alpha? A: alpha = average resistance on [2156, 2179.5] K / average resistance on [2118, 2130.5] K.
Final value 1.0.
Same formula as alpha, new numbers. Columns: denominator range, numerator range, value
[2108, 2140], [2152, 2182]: 1.08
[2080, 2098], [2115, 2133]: 1.02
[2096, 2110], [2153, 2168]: 1.07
